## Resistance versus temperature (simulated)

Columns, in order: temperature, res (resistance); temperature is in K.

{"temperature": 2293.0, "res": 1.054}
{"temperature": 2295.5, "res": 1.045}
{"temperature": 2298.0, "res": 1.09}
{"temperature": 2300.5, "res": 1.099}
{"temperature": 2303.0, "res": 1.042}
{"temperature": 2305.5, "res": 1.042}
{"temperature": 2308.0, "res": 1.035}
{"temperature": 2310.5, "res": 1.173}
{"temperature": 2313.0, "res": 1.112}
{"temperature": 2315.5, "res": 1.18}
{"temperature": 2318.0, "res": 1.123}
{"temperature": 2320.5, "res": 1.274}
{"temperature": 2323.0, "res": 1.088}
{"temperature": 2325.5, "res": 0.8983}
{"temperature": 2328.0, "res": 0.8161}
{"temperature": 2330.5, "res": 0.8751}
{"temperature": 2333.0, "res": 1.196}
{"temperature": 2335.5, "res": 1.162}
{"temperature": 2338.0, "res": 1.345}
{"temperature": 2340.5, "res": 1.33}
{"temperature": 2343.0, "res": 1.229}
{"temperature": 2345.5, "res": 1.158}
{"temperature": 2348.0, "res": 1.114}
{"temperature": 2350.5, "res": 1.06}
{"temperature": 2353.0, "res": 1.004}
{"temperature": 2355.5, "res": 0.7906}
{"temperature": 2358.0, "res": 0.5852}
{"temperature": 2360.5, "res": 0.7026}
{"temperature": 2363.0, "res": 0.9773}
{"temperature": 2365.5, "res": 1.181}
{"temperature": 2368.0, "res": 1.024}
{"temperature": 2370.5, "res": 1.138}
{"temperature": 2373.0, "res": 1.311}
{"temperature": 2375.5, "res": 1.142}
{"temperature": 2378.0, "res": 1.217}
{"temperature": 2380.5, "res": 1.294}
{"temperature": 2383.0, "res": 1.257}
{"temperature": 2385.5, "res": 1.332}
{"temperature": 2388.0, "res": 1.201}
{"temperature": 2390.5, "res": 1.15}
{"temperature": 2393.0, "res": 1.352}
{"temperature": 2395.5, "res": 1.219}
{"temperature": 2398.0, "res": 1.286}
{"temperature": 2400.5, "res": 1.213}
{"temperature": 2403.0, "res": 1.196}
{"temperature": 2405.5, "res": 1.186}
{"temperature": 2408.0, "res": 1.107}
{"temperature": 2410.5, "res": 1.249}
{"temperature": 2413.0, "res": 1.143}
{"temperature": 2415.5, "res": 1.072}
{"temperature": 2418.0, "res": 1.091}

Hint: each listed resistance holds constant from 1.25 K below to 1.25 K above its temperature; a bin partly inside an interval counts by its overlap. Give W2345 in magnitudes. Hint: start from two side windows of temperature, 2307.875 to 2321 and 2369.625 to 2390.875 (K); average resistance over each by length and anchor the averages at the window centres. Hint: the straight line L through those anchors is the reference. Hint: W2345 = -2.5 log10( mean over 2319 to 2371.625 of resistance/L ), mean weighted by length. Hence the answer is 0.14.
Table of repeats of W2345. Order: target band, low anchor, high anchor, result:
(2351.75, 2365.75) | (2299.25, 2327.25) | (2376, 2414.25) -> 0.342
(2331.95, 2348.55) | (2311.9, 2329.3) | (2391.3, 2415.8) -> -0.114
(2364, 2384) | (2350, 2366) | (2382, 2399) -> -0.123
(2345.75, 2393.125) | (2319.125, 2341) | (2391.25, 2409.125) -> 0.076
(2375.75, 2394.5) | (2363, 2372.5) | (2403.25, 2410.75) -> -0.102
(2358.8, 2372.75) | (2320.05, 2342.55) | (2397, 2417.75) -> 0.128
